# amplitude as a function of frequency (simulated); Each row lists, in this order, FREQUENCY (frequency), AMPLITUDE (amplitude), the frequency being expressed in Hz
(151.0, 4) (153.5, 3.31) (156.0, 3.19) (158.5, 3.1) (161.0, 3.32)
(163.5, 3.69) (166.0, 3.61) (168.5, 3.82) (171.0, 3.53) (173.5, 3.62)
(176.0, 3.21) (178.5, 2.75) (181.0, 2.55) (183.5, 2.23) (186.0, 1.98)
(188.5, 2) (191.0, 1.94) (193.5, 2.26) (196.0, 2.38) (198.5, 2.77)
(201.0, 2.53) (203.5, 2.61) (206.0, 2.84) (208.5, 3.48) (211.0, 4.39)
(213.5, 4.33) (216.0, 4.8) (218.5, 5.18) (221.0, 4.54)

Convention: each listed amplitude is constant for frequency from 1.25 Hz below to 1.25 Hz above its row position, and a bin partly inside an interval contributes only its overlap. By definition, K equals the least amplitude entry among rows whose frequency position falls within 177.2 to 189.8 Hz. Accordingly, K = 1.98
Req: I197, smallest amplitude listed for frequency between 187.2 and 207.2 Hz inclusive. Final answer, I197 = 1.94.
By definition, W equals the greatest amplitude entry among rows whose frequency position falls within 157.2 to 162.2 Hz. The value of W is 3.32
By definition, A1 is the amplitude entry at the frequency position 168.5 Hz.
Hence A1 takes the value 3.82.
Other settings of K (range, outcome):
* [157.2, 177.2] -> 3.1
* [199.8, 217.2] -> 2.53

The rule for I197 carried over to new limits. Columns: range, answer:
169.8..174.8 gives 3.53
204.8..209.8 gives 2.84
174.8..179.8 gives 2.75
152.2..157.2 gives 3.19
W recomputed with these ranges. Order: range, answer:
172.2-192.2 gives 3.62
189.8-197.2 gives 2.38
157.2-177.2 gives 3.82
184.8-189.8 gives 2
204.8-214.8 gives 4.39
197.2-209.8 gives 3.48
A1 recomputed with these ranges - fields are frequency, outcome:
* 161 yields 3.32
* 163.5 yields 3.69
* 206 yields 2.84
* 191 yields 1.94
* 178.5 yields 2.75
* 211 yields 4.39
